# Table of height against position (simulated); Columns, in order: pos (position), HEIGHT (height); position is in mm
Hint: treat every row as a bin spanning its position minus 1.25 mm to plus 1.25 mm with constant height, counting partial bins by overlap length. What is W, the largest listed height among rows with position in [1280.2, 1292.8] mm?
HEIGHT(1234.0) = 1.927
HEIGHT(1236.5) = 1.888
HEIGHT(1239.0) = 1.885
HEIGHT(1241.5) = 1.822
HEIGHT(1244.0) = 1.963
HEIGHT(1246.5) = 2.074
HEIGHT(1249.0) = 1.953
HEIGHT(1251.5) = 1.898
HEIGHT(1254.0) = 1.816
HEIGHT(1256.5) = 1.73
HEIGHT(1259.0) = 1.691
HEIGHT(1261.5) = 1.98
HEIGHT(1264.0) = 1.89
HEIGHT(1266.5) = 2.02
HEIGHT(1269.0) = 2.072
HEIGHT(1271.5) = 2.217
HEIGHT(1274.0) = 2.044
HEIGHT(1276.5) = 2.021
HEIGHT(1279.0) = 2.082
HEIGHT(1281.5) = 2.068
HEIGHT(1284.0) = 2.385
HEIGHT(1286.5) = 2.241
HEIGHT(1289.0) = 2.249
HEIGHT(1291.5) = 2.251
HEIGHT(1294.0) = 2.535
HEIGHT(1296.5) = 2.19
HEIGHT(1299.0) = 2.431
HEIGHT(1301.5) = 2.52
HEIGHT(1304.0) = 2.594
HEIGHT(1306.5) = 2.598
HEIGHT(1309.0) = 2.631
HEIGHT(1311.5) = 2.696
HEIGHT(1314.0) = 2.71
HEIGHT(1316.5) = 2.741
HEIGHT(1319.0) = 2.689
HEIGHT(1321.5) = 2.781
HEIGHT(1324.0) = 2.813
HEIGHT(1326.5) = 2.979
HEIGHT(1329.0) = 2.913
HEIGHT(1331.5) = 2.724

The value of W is 2.385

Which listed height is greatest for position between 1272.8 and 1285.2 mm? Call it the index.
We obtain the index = 2.385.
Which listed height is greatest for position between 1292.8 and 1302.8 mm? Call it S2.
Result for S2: 2.535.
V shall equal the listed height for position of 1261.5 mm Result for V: 1.98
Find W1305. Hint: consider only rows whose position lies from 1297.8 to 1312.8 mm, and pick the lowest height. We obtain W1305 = 2.431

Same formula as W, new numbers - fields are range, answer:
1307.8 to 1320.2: 2.741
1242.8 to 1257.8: 2.074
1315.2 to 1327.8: 2.979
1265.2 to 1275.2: 2.217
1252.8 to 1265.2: 1.98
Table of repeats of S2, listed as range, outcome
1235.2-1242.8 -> 1.888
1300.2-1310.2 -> 2.631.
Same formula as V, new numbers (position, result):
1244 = 1.963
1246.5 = 2.074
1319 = 2.689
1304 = 2.594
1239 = 1.885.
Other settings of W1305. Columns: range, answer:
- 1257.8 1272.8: 1.691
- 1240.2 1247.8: 1.822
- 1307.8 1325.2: 2.631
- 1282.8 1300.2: 2.19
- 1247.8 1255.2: 1.816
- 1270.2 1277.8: 2.021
